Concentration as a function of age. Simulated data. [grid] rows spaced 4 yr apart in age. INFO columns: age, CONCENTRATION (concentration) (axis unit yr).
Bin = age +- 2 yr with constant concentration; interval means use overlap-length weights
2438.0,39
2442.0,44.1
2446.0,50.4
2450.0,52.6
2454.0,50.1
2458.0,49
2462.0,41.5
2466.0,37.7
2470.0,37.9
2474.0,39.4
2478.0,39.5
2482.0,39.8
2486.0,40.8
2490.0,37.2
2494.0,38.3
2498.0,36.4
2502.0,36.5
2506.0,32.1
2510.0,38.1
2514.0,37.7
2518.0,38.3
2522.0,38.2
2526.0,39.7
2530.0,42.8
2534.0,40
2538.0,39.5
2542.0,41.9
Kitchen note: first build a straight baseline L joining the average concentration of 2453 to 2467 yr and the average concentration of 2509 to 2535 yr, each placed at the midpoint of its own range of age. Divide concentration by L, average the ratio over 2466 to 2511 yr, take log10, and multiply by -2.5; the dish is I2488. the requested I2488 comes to 0.12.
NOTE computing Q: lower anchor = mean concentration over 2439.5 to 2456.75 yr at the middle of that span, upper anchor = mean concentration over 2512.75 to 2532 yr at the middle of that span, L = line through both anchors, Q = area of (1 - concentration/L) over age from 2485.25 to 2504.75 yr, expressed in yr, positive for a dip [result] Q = 2.5 yr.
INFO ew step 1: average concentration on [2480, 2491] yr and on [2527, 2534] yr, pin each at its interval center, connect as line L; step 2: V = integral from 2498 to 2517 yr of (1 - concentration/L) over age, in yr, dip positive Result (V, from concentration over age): 1.99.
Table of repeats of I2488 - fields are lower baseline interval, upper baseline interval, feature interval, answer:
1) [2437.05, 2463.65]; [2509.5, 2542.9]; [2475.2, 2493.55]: 0.12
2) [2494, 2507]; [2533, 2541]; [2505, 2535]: -0.01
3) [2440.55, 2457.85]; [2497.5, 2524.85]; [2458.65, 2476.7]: 0.15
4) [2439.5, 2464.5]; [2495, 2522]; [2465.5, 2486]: 0.10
